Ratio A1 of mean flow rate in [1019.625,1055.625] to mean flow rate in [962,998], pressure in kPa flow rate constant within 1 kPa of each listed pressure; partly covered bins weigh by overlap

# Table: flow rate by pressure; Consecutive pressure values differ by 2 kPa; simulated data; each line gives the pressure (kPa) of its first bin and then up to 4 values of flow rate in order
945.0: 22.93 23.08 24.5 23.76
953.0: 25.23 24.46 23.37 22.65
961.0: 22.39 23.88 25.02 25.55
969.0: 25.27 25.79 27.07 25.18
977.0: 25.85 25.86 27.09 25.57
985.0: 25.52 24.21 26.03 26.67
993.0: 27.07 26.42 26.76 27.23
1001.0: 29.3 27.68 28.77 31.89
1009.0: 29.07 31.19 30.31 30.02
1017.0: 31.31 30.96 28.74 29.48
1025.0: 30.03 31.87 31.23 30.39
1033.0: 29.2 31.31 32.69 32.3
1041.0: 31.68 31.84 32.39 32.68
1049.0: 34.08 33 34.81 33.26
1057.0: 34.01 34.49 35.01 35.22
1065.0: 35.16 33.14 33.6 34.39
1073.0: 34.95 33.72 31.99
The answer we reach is 1.2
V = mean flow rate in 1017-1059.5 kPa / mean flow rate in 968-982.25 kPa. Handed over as 1.23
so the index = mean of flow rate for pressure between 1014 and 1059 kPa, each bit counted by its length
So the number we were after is 31.8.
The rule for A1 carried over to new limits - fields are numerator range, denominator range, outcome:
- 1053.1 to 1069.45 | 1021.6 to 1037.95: 1.12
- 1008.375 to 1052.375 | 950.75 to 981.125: 1.26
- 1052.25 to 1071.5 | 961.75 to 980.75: 1.34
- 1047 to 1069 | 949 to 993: 1.36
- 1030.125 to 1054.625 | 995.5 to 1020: 1.09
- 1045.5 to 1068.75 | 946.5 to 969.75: 1.41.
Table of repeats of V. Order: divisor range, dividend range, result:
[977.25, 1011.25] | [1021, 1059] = 1.17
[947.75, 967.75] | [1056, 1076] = 1.43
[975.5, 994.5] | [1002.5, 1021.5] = 1.16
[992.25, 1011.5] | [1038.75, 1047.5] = 1.13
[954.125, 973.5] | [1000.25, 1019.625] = 1.23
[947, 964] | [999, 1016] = 1.25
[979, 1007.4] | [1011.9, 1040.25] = 1.14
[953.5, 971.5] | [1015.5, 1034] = 1.25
